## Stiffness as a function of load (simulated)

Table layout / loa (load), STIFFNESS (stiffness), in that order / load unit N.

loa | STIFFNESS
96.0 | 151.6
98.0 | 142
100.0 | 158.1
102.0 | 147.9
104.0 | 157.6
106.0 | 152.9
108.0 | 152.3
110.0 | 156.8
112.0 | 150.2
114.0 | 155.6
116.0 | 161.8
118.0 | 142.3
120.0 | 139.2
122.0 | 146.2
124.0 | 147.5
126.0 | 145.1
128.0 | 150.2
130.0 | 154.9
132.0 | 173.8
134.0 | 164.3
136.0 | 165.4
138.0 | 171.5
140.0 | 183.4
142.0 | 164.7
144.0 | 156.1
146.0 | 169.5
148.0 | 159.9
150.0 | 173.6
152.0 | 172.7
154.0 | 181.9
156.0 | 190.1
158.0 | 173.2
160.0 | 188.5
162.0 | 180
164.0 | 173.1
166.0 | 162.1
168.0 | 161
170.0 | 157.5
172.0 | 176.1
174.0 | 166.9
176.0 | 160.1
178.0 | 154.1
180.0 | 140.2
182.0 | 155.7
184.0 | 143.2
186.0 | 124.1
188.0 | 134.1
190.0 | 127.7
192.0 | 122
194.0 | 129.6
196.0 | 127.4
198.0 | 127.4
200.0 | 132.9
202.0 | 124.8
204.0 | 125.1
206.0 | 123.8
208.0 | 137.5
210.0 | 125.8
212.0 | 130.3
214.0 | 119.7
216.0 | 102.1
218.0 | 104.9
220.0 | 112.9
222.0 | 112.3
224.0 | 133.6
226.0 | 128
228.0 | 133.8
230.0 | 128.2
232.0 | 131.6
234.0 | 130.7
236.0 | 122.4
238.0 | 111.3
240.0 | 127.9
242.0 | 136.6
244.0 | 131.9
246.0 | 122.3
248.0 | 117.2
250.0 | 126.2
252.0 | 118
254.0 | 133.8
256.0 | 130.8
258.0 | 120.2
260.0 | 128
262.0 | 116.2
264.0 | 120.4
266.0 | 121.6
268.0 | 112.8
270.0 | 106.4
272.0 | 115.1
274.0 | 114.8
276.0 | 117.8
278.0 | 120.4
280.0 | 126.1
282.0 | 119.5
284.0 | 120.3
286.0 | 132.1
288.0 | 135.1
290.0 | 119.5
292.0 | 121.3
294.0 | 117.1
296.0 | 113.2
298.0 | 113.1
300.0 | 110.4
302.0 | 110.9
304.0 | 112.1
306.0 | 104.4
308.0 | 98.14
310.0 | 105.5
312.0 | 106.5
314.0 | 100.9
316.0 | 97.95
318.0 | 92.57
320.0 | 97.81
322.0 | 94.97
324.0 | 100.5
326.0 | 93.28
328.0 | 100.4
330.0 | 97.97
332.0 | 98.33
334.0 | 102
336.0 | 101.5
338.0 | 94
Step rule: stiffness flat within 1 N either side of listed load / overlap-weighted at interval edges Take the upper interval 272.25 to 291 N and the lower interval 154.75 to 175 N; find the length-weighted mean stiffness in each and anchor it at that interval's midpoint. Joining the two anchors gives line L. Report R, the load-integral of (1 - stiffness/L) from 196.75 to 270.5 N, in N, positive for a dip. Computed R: 9.9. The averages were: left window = 173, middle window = 124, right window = 123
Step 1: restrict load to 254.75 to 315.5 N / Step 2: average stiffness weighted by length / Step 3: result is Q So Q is 116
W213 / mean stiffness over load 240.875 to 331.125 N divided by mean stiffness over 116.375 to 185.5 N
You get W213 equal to 0.7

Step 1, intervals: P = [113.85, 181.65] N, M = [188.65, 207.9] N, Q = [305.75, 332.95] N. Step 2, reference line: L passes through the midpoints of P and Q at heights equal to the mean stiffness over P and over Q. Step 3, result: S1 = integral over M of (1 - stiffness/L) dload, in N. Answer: 2.3 N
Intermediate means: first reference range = 164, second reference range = 99.1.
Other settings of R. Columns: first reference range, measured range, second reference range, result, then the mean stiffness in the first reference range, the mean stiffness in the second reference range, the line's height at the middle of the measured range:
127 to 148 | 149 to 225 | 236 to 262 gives 1.9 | 165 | 125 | 147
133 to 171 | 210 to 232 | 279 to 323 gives 3.4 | 171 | 111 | 143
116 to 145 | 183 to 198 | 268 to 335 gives 1.2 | 158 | 110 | 141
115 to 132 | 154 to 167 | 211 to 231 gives -3.7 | 150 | 121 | 139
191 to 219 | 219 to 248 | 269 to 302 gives -0.9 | 124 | 119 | 122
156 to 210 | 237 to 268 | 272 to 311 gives 0.9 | 148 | 116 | 128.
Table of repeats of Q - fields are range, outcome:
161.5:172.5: 167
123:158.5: 166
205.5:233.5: 123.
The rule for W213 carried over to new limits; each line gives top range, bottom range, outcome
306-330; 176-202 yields 0.73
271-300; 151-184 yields 0.72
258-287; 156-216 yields 0.82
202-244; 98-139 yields 0.80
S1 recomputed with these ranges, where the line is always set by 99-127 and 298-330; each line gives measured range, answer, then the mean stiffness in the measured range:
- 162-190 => -3.9 N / 154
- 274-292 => -2.3 N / 123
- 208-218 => 0.5 N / 120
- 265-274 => -0.1 N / 114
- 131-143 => -2.1 N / 171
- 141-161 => -4.4 N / 173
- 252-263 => -0.9 N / 125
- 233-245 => -0.7 N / 127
